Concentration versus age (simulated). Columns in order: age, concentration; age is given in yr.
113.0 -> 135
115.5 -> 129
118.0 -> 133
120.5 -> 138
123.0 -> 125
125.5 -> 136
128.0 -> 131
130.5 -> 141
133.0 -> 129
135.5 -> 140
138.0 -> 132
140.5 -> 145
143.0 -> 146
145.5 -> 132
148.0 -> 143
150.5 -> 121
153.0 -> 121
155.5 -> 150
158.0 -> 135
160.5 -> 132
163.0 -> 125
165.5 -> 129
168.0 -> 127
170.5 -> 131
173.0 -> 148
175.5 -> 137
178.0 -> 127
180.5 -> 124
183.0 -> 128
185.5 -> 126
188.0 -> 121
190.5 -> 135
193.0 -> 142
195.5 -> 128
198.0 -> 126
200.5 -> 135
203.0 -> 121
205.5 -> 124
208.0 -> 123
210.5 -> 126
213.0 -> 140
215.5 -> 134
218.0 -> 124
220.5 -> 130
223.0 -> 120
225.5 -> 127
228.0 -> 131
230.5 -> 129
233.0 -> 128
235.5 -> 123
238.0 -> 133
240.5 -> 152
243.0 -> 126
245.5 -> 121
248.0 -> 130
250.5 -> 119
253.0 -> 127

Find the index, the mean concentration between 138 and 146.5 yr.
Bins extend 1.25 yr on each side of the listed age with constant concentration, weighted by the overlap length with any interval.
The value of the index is 140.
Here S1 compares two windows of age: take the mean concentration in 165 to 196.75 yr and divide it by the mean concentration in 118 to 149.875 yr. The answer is 1.0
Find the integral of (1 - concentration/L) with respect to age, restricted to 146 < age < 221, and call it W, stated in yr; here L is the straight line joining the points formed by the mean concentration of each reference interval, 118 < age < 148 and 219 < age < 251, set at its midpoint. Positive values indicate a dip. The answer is 1.1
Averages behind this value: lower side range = 136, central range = 130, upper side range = 129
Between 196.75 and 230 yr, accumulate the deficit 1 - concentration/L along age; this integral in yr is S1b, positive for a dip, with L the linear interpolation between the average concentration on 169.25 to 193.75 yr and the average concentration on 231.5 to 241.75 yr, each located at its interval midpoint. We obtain 1.3 yr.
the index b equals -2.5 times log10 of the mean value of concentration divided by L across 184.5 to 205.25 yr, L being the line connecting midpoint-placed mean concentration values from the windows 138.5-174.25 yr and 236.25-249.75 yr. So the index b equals 0.03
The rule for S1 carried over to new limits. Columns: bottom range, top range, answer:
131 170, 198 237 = 0.95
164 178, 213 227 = 0.96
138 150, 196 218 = 0.92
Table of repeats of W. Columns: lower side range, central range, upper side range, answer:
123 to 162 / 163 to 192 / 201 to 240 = 0.4 yr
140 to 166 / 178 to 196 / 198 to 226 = 0.2 yr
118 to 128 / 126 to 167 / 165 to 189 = -0.9 yr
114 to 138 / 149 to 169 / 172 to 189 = 0.2 yr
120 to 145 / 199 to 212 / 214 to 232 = 0.4 yr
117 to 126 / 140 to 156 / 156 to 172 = -0.5 yr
